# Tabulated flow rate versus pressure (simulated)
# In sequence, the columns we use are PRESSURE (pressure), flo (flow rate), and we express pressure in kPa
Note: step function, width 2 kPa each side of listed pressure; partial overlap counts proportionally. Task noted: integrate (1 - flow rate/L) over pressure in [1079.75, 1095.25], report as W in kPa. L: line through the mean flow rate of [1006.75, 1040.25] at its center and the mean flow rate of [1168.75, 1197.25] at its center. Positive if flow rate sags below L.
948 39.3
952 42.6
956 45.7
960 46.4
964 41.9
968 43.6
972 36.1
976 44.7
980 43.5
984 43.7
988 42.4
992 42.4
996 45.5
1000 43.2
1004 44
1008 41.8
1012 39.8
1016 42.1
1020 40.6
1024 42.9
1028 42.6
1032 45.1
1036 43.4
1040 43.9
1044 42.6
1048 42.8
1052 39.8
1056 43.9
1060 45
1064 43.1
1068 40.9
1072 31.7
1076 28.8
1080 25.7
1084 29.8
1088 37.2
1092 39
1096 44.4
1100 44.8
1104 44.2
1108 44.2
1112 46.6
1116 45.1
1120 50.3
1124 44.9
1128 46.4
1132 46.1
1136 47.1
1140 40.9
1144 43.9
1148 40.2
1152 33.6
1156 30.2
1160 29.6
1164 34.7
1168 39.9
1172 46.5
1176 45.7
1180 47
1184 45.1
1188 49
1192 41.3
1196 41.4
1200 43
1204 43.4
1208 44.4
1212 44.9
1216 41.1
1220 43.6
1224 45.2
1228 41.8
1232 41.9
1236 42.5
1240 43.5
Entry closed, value 3.14 kPa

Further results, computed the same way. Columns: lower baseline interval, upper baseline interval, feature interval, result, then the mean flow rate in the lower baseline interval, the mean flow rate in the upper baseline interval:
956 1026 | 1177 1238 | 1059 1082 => 4.06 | 42.7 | 43.7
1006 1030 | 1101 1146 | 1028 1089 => 5.58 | 41.6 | 45.4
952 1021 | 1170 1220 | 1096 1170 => 3.38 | 42.8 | 44.4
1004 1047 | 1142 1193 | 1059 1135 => 0.92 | 42.6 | 40.5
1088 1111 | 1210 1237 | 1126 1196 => 2.25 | 42.9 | 43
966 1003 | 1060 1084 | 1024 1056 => -4.55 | 42.8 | 34.6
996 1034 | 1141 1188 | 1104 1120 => -1.88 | 42.6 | 40.1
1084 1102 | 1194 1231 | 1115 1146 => -3.46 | 40.1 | 43.2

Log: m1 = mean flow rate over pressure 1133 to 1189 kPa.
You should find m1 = 40.9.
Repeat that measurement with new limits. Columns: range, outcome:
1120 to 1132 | 46.5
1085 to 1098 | 39.4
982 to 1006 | 43.5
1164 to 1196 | 44.1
